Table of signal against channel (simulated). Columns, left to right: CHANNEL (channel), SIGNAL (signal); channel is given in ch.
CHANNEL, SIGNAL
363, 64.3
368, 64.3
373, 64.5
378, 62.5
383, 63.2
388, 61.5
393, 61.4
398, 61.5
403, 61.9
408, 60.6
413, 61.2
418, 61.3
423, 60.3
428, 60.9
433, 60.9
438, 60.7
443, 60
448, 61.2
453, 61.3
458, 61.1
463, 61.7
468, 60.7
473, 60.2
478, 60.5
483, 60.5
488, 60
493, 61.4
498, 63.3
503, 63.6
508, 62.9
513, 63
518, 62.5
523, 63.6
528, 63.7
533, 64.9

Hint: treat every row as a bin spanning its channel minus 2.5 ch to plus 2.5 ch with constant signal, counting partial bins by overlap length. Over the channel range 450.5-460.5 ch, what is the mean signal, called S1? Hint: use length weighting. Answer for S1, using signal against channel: 61.2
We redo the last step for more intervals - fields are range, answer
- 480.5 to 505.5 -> 61.8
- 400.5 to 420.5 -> 61.2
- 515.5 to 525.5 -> 63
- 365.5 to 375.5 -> 64.4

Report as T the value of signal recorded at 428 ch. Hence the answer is 60.9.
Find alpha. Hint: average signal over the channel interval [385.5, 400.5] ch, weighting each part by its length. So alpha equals 61.5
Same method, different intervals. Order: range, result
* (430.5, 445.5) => 60.5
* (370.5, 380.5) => 63.5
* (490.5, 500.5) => 62.4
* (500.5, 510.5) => 63.2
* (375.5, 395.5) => 62.1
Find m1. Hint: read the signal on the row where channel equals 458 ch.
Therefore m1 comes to 61.1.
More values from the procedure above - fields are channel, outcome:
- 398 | 61.5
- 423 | 60.3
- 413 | 61.2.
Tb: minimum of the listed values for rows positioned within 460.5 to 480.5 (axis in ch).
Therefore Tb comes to 60.2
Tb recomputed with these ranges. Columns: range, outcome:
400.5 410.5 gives 60.6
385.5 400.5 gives 61.4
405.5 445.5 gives 60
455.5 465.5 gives 61.1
